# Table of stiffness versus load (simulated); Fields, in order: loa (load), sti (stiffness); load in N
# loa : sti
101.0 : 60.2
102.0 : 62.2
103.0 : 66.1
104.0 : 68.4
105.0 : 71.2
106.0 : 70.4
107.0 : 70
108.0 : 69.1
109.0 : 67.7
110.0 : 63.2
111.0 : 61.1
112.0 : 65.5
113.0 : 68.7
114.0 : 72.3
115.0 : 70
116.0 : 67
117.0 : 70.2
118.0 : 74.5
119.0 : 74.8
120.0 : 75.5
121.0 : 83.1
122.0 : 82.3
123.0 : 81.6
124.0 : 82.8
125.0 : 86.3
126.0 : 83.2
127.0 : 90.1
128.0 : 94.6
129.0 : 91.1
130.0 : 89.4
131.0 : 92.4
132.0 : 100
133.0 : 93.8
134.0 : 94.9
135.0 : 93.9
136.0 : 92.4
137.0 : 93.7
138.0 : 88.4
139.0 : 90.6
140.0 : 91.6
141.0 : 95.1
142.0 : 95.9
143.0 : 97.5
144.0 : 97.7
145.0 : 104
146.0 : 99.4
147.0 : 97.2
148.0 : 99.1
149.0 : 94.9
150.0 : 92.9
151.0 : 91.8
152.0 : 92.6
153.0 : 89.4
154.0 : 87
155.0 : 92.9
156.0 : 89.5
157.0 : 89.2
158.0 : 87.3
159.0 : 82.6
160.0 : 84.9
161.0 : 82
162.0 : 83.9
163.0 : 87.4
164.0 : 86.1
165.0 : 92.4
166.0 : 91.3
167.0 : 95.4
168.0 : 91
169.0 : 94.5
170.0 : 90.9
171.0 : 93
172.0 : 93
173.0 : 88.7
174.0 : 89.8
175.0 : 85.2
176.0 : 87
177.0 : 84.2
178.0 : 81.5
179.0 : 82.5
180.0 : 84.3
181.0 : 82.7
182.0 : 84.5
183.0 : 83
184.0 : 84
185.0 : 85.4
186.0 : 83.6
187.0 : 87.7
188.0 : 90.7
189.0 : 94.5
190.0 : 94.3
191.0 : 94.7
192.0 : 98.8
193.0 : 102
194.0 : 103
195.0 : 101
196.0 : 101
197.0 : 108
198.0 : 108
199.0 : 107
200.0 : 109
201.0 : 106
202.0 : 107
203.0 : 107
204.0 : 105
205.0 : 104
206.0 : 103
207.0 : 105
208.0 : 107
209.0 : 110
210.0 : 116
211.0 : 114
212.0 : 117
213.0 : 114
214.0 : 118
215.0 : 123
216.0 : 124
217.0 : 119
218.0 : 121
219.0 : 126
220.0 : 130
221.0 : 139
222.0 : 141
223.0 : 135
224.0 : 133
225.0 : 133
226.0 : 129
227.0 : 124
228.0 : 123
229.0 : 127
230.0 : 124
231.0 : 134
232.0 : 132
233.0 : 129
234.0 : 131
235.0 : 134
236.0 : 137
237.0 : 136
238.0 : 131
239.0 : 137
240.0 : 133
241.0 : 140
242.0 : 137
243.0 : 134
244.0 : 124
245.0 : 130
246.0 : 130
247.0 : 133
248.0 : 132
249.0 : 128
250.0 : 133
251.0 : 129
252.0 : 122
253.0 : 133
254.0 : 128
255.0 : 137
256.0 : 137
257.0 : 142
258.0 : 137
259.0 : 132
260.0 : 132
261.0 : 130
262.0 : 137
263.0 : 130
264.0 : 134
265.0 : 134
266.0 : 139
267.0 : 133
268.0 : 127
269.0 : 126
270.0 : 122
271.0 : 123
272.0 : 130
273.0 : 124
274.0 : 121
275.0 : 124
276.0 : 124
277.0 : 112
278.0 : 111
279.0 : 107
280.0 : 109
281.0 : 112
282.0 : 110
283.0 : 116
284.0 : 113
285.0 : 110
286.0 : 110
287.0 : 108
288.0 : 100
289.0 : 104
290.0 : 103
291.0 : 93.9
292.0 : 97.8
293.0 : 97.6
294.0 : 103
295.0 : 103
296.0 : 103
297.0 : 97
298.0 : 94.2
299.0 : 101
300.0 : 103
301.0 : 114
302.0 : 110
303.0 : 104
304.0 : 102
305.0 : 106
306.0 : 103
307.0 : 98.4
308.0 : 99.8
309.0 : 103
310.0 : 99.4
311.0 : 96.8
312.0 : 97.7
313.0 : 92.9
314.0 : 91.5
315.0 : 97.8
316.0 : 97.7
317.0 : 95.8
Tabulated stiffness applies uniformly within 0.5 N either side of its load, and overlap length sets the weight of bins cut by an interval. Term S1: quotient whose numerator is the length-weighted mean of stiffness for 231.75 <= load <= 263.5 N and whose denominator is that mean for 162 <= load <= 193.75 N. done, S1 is 1.49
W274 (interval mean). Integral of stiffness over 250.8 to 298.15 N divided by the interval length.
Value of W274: 119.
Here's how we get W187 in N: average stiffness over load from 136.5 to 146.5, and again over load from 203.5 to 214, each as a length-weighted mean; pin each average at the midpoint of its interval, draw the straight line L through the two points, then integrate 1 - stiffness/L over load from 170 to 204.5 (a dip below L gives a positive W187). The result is 3.7 N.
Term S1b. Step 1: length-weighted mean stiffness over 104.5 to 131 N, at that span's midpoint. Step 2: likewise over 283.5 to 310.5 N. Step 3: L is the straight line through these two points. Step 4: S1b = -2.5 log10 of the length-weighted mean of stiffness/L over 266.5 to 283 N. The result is -0.20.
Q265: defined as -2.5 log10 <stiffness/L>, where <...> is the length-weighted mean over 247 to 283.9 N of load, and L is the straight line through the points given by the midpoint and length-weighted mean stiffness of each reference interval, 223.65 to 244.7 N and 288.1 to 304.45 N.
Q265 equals -0.088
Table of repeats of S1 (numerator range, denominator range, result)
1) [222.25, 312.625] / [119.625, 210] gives 1.29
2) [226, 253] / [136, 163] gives 1.42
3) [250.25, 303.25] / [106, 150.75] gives 1.39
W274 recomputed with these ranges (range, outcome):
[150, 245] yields 107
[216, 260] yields 131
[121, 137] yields 89.8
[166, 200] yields 92.2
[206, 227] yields 122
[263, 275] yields 128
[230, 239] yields 133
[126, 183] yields 90.7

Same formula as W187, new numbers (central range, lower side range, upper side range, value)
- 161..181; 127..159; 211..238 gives 3.22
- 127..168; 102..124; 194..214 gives -3.57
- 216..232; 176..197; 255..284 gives -3.43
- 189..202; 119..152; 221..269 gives 1.29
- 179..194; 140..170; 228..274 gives 2.20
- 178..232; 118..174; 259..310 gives -4.76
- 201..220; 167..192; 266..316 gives -3.99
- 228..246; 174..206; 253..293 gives -3.69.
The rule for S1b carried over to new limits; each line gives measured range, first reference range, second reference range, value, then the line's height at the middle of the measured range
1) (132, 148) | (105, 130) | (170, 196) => -0.182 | 80.6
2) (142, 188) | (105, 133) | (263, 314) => -0.038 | 86.6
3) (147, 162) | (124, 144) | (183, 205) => 0.055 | 94.5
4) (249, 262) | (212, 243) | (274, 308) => -0.115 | 119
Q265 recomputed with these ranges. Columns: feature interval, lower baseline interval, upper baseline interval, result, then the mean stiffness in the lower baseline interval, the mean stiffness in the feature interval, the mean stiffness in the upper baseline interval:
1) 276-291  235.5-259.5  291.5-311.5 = 0.03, 133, 109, 102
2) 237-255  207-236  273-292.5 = -0.11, 125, 132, 110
